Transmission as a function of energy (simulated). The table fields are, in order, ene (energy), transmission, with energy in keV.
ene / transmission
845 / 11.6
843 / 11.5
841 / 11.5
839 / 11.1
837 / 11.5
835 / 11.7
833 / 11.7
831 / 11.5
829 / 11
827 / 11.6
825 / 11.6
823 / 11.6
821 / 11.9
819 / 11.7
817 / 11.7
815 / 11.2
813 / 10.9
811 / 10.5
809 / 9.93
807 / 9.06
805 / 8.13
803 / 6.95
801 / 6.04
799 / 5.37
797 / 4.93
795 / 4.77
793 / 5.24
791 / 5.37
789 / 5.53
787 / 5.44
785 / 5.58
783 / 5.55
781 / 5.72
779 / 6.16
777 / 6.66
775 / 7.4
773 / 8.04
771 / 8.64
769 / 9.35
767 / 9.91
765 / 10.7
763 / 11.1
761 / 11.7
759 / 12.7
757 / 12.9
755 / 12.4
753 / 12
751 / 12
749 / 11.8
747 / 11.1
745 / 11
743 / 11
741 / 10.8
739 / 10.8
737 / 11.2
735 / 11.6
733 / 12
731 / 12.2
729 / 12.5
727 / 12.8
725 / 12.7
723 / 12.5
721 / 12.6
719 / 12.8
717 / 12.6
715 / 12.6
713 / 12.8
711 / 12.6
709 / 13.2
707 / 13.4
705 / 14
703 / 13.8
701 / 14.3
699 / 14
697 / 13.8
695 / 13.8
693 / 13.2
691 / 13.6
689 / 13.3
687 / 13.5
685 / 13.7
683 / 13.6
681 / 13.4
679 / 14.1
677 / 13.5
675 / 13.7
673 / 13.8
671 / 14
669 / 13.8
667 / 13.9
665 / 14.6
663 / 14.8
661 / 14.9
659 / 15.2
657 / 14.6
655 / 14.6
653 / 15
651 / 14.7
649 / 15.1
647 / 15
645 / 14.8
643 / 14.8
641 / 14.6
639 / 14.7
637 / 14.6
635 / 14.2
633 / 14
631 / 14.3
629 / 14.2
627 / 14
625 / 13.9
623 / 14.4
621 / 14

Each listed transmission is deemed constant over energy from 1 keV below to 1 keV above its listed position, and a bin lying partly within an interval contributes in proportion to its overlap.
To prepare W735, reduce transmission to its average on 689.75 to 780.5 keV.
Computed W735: 11.7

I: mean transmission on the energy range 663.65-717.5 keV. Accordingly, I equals 13.6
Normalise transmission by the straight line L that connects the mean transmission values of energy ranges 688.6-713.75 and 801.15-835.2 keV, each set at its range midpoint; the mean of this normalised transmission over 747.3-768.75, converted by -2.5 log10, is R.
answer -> 0.05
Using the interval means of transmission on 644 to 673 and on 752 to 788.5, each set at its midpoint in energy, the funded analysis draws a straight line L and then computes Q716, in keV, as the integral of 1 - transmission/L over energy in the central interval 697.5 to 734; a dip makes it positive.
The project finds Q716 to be -3.9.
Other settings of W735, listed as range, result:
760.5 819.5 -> 7.91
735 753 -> 11.3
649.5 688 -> 14.2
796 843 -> 10.2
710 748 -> 12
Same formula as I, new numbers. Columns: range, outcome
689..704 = 13.8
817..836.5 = 11.6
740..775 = 10.9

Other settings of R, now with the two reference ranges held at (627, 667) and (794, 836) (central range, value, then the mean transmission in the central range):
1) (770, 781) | 0.443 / 7.23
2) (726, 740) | 0.022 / 11.9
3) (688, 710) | -0.046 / 13.7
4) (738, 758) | 0.007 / 11.6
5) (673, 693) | -0.001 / 13.6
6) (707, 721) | -0.011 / 12.8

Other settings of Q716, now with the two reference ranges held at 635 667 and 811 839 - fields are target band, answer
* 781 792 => 6.02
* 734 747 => 1.98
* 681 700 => 0.55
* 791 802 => 6.16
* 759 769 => 1.37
